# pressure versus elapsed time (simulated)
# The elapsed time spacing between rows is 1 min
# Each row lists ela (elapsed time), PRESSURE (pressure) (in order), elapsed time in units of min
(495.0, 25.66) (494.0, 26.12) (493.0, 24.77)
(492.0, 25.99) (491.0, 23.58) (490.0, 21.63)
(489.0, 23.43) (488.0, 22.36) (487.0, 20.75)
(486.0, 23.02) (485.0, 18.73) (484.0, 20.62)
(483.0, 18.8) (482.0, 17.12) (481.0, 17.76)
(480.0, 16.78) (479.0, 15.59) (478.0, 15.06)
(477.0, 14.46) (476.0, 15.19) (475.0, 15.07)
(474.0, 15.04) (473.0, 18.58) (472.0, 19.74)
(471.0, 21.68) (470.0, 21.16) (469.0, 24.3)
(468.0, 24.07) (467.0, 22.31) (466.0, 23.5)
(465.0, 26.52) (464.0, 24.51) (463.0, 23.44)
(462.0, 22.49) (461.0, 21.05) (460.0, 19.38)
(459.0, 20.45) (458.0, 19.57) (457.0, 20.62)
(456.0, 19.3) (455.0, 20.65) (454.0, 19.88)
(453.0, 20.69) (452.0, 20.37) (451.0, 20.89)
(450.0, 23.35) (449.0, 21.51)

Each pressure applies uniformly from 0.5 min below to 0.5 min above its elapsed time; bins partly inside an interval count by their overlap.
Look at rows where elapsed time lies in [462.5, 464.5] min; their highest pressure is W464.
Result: 24.51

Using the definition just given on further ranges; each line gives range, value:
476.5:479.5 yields 15.59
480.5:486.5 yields 23.02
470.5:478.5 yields 21.68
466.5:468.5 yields 24.07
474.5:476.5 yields 15.19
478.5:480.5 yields 16.78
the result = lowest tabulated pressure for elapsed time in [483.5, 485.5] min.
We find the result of 18.73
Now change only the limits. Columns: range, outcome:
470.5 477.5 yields 14.46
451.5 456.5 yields 19.3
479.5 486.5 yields 16.78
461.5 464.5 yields 22.49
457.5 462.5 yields 19.38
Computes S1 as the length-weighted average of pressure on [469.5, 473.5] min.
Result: 20.3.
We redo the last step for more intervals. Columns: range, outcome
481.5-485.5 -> 18.8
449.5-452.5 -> 21.5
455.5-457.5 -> 20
